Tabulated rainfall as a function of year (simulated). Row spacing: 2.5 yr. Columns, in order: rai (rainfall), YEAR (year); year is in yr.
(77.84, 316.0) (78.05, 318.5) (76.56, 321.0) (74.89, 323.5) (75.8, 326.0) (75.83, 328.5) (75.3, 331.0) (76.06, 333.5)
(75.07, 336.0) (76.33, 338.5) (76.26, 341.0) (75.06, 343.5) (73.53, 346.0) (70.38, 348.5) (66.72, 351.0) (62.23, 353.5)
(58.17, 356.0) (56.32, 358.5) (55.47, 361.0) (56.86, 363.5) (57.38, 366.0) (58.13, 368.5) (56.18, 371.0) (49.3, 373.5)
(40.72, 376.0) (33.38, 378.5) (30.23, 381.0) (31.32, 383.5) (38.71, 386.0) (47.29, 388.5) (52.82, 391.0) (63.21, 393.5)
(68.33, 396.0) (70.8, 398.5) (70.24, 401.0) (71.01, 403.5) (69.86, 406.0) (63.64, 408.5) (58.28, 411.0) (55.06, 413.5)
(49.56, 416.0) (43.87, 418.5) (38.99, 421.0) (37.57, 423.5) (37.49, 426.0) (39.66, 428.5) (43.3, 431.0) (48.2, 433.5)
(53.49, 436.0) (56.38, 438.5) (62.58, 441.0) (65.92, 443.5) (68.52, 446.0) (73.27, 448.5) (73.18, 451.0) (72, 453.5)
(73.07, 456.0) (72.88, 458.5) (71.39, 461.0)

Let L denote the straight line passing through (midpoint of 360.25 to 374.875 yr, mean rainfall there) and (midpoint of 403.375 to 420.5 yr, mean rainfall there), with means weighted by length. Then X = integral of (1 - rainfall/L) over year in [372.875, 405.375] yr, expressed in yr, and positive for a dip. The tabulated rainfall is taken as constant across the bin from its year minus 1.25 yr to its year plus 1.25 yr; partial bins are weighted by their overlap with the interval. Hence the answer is 2.6 yr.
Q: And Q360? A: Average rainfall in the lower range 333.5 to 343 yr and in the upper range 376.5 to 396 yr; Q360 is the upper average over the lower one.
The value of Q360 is 0.58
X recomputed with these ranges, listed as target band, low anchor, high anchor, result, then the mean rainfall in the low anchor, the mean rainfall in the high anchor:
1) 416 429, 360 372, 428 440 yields 2.6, 56.8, 49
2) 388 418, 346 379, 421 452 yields -3.4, 56.7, 54.2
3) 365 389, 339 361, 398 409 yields 8.5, 67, 69.4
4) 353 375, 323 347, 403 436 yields 3.5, 75.4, 50.1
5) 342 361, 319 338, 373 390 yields -1.8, 75.8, 38.4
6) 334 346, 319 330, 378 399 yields -1.1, 75.9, 48.2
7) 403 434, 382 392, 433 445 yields 0.6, 42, 58.1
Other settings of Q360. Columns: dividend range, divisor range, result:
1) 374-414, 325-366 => 0.79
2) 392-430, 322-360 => 0.78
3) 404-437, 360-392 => 1.06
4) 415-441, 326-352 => 0.62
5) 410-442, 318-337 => 0.63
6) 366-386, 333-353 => 0.59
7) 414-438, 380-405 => 0.81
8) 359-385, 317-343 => 0.62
